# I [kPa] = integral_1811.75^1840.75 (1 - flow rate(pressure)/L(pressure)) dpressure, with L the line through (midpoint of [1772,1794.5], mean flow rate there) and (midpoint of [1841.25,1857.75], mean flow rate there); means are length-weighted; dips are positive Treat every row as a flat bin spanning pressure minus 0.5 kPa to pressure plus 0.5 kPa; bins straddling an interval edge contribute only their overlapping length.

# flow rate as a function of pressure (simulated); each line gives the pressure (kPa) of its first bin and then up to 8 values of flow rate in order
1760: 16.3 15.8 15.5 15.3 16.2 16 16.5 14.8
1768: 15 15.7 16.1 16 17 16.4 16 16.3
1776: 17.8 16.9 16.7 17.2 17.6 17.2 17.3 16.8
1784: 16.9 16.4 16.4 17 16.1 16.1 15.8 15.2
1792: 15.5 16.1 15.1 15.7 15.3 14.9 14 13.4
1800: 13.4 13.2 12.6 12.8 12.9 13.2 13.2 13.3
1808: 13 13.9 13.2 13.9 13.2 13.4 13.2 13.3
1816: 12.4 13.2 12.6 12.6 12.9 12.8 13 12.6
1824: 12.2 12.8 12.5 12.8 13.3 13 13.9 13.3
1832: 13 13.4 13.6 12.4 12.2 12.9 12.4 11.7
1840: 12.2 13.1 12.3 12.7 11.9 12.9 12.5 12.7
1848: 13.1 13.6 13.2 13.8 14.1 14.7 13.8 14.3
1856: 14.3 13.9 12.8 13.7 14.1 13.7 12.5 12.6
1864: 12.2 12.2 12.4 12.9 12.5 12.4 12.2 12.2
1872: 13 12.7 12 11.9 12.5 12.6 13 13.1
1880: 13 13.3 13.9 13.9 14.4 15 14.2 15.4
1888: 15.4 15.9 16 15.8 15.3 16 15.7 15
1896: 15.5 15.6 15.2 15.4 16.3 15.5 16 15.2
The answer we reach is 3.2 kPa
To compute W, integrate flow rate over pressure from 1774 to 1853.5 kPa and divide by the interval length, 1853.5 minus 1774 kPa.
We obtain 14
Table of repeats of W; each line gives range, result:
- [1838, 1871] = 13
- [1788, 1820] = 13.9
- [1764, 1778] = 16.2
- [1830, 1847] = 12.7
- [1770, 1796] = 16.4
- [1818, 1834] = 12.9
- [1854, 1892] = 13.5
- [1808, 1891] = 13.2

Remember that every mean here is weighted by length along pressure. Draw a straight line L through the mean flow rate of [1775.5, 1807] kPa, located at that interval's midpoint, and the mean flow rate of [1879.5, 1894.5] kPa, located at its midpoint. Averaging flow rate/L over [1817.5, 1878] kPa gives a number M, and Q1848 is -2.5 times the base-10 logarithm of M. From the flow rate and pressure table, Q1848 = 0.17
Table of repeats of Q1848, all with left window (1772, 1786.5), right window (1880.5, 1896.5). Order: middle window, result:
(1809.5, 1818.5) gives 0.23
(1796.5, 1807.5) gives 0.23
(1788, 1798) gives 0.08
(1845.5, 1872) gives 0.18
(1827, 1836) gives 0.21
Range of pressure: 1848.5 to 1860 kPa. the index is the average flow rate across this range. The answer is 13.8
